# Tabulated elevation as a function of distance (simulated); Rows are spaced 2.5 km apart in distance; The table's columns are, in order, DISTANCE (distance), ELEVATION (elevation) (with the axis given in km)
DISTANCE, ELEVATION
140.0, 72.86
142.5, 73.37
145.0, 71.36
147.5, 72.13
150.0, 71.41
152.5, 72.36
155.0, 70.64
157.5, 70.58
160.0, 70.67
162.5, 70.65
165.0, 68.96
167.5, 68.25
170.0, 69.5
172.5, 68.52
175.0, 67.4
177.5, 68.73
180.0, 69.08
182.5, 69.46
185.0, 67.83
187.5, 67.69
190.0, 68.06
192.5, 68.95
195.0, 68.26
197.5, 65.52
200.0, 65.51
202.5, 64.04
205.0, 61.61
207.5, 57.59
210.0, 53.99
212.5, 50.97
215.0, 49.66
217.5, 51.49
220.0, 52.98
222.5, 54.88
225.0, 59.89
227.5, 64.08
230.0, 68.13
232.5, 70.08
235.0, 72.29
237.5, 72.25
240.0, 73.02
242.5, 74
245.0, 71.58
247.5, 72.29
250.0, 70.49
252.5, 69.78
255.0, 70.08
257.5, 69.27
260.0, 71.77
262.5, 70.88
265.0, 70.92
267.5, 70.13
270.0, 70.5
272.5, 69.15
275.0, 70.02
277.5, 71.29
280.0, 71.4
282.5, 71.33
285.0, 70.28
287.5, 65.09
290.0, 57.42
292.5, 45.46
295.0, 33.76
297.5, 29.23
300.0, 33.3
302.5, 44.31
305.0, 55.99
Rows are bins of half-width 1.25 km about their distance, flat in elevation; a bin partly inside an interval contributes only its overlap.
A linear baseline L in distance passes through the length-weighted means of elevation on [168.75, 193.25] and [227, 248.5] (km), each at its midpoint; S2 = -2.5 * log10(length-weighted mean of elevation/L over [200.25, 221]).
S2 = 0.24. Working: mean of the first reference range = 68.5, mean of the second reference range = 71.1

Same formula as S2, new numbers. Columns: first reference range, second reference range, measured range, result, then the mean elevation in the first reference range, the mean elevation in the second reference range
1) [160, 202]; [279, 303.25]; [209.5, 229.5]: 0.13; 68.3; 52.1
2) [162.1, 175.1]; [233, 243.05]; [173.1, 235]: 0.13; 68.9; 72.6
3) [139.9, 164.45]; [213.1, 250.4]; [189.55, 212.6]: 0.08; 71.5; 64.8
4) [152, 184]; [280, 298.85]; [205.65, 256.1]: -0.04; 69.5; 54.3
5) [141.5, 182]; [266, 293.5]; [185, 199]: 0.03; 70.2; 66.8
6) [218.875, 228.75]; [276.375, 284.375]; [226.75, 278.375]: -0.10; 58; 71.3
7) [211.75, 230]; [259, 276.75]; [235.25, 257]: -0.13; 55.9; 70.5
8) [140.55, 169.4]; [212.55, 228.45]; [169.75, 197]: -0.07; 71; 55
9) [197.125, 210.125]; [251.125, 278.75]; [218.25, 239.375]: 0.02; 61.7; 70.3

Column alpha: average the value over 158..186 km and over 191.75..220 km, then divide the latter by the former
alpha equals 0.86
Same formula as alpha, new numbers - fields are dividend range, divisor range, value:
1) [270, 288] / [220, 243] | 1.05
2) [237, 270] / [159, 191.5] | 1.03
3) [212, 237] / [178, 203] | 0.89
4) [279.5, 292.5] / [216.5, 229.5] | 1.13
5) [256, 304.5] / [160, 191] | 0.88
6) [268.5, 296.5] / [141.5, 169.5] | 0.89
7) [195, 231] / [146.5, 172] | 0.84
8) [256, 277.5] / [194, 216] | 1.18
